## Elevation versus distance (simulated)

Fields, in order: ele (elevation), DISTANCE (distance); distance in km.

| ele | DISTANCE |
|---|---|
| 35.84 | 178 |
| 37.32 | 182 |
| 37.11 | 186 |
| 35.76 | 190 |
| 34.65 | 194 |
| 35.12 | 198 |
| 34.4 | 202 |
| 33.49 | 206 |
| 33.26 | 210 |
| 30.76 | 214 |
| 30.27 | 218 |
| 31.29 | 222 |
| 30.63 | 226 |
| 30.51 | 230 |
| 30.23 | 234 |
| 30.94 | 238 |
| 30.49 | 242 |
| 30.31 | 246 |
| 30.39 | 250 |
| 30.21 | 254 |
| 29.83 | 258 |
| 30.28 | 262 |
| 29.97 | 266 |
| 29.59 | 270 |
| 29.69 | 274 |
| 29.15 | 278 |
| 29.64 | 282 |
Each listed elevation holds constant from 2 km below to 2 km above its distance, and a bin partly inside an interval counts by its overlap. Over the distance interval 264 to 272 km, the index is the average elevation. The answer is 29.8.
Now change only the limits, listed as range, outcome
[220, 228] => 31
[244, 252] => 30.4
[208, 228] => 31.2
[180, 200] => 36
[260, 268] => 30.1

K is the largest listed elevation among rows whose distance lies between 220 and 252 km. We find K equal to 31.29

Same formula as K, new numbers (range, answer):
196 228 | 35.12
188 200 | 35.76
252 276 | 30.28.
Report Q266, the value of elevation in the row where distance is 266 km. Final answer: 29.97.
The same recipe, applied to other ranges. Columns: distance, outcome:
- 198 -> 35.12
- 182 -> 37.32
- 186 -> 37.11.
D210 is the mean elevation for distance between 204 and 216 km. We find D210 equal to 32.5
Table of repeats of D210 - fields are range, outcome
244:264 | 30.2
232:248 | 30.5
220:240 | 30.7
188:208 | 34.7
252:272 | 30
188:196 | 35.2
